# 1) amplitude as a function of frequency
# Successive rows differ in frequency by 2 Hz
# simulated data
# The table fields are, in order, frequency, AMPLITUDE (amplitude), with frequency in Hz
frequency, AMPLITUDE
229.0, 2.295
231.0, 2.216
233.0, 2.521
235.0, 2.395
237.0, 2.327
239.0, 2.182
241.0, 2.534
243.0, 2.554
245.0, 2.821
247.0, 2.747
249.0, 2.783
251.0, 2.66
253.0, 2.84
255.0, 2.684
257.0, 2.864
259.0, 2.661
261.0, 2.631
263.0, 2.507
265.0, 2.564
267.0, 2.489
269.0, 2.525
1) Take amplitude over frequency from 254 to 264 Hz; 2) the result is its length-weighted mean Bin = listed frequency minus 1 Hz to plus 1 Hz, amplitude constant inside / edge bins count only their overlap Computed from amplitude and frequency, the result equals 2.67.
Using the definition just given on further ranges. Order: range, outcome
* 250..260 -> 2.74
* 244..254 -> 2.77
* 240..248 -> 2.66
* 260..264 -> 2.57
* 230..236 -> 2.38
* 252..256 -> 2.76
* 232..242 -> 2.39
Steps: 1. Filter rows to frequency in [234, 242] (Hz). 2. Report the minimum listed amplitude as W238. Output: 2.182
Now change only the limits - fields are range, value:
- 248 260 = 2.66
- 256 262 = 2.631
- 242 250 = 2.554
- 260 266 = 2.507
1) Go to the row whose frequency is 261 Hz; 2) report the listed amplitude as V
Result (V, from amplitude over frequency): 2.631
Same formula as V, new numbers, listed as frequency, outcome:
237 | 2.327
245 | 2.821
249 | 2.783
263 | 2.507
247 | 2.747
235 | 2.395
